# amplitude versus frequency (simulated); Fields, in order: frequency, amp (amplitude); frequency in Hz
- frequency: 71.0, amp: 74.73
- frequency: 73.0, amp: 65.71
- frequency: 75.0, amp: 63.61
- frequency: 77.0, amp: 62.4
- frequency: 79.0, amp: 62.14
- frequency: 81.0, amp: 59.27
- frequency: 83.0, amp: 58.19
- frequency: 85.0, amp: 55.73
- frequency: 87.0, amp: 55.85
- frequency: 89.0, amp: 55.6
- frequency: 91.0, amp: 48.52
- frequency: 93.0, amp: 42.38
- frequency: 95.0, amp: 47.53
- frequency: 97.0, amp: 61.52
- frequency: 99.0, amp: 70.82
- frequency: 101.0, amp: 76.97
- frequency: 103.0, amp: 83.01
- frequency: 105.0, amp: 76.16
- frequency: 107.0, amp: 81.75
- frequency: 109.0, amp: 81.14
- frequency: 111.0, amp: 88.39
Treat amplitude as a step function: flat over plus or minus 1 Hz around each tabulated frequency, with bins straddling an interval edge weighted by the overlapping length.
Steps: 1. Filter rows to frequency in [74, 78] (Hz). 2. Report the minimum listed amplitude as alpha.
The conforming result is 62.4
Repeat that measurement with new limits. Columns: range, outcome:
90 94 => 42.38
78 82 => 59.27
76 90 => 55.6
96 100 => 61.52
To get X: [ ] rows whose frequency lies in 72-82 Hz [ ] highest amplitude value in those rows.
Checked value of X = 65.71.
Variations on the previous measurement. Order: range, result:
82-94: 58.19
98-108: 83.01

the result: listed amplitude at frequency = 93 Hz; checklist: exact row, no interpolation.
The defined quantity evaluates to 42.38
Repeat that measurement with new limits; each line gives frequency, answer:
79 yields 62.14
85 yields 55.73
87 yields 55.85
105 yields 76.16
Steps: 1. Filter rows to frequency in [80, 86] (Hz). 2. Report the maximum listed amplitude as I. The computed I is 59.27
